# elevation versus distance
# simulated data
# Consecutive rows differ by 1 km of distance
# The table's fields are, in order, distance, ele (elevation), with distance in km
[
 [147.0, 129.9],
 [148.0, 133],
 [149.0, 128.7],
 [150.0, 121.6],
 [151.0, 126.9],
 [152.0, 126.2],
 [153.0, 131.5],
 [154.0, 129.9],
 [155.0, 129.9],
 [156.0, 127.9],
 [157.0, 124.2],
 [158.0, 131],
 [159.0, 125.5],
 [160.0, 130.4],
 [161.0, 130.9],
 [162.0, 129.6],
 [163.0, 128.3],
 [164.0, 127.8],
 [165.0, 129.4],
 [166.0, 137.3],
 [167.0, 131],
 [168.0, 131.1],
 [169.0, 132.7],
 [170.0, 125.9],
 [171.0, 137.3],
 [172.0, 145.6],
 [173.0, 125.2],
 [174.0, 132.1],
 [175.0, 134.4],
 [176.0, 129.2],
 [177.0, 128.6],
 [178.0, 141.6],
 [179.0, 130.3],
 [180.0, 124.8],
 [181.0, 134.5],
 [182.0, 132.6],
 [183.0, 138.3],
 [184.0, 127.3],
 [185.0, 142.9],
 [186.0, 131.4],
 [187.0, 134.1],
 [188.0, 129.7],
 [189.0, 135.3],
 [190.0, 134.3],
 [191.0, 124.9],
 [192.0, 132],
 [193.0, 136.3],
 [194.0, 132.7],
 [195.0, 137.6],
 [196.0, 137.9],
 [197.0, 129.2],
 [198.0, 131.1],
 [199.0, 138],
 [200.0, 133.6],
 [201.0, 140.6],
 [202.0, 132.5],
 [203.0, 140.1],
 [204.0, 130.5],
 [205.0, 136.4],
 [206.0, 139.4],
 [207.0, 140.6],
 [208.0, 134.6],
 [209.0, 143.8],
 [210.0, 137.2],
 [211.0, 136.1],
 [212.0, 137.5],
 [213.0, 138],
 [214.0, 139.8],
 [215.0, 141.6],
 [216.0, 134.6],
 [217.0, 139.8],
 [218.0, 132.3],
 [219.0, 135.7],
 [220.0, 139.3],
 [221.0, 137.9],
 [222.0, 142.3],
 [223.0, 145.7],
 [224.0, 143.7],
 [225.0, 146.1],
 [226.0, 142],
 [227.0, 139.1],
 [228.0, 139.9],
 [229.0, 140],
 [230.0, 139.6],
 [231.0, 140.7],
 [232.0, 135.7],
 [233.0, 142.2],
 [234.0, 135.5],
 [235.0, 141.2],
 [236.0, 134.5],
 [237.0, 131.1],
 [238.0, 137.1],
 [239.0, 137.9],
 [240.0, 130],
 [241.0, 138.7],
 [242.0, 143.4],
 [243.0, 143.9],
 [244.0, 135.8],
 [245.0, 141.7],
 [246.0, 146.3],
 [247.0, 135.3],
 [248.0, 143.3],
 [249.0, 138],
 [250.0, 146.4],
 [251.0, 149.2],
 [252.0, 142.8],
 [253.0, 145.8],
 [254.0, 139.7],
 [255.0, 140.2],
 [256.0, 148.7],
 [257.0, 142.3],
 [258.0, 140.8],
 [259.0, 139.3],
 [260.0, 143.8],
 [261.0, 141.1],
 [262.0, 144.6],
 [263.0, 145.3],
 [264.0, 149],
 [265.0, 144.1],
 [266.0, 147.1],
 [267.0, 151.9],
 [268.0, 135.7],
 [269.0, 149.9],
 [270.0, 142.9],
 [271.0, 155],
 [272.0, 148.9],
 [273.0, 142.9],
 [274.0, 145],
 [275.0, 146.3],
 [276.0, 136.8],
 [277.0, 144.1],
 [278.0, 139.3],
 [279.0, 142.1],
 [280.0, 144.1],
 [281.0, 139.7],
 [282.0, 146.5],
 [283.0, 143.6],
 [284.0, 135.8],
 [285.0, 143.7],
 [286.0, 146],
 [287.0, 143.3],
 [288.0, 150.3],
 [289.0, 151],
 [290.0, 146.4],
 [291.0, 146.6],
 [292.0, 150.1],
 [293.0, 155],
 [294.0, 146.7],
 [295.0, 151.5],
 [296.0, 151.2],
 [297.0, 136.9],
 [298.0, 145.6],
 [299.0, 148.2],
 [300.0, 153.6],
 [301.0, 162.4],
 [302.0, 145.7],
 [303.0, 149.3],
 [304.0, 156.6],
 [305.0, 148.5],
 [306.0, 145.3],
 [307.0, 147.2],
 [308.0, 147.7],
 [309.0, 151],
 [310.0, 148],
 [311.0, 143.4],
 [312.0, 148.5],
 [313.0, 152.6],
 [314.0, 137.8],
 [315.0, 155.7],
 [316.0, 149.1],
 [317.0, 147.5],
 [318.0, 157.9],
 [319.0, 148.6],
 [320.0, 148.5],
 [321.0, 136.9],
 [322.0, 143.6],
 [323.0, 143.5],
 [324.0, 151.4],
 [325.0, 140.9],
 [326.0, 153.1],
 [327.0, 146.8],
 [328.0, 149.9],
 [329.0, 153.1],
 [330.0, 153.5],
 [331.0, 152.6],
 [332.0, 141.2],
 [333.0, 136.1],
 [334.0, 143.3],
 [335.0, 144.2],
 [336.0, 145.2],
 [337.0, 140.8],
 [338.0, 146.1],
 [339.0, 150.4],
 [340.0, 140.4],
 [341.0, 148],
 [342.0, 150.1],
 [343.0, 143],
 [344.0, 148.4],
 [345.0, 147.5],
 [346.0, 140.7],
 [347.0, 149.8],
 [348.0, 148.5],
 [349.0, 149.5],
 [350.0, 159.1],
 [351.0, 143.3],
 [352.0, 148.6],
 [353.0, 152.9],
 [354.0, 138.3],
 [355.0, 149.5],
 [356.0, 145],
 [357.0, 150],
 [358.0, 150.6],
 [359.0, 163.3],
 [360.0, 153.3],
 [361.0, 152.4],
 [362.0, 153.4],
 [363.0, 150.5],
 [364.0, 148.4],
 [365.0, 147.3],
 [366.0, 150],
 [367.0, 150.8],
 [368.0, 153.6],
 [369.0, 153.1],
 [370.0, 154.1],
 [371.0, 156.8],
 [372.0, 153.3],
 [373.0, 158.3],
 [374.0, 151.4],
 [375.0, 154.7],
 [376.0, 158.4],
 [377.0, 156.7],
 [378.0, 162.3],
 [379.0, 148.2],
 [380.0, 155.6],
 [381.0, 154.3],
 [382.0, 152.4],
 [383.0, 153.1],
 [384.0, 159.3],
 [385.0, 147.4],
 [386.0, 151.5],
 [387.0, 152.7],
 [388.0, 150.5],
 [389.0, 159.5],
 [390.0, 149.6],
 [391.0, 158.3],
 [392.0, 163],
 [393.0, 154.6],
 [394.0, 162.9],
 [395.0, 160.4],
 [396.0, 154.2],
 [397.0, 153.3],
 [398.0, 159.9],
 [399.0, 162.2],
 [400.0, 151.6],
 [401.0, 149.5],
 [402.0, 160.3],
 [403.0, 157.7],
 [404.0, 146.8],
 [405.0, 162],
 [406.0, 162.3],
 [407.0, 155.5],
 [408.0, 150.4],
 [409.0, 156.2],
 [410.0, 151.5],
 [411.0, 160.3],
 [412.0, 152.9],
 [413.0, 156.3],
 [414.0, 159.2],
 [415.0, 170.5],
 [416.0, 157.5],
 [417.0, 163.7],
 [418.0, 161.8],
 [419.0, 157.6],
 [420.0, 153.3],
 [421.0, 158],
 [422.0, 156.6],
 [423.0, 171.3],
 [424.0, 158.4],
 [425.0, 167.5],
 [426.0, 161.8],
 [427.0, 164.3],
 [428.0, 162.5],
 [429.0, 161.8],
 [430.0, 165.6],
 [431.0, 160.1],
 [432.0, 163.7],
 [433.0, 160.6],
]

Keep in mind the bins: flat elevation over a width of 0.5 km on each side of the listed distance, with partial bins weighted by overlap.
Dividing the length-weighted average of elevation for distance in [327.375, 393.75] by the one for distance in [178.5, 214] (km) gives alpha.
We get 1.1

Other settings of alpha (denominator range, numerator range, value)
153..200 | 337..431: 1.17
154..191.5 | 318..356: 1.12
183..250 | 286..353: 1.08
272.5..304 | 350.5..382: 1.04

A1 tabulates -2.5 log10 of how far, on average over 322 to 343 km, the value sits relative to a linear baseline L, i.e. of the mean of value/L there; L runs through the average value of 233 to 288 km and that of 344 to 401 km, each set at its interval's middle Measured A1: 0.02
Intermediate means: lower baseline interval 142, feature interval 146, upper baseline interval 153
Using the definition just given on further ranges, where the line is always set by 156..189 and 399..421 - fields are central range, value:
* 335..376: 0.011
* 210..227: -0.022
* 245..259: -0.020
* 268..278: -0.019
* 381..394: 0.001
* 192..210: -0.011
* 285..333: -0.015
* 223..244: -0.008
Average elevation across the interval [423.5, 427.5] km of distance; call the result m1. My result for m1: 163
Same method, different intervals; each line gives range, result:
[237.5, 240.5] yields 135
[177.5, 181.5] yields 133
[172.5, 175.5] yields 131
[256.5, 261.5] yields 141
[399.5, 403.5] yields 155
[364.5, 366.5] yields 149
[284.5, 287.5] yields 144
